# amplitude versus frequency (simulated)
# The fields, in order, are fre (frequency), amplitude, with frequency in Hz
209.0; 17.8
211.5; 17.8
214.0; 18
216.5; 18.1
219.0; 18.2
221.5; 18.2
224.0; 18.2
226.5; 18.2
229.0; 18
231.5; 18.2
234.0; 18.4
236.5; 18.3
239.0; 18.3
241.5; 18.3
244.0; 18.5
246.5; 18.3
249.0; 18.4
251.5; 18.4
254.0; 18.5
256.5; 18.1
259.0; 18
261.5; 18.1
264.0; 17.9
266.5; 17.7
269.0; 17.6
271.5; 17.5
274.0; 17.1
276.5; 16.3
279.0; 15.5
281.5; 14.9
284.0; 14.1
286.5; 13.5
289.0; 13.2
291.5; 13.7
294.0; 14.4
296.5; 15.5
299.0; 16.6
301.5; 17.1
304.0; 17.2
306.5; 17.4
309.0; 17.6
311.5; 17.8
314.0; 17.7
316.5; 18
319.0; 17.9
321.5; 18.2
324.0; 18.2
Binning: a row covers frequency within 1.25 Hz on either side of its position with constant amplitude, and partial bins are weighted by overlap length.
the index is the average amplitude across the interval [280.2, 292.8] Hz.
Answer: 13.9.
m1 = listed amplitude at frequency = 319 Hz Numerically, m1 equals 17.9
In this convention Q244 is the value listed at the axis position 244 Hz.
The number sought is 18.5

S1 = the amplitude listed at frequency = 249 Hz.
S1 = 18.4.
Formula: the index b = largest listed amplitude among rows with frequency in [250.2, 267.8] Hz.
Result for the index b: 18.5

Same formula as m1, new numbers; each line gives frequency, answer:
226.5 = 18.2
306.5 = 17.4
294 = 14.4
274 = 17.1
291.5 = 13.7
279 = 15.5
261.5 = 18.1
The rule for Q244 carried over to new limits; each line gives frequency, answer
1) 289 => 13.2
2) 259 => 18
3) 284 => 14.1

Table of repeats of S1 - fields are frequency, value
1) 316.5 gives 18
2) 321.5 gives 18.2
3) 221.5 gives 18.2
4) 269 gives 17.6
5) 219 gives 18.2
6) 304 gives 17.2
